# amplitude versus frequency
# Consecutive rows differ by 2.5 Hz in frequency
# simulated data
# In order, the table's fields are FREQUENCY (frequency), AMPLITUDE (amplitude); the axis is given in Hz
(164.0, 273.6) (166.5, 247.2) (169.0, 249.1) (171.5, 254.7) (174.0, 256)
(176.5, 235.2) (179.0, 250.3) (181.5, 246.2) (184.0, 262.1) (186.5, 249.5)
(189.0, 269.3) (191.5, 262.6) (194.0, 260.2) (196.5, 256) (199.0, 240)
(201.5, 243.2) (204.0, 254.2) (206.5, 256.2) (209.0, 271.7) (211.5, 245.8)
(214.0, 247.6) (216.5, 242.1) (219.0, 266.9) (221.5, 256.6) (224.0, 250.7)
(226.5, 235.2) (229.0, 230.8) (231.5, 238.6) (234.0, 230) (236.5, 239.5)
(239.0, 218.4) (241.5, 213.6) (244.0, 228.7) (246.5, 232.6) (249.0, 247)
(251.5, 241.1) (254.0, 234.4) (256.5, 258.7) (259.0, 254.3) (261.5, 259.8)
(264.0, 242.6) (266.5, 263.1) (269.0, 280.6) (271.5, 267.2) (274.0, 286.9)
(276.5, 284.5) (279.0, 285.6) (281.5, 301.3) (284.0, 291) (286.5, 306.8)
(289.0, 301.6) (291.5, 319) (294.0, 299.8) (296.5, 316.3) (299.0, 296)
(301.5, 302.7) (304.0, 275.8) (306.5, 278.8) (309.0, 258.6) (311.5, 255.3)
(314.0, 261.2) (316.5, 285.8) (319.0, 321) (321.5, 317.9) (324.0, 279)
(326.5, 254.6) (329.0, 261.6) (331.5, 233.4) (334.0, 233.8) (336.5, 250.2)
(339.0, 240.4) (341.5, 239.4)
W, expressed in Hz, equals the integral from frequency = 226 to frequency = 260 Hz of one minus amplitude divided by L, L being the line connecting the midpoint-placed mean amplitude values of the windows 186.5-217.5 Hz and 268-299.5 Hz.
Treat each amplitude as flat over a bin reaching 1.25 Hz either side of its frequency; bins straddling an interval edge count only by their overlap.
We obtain 4.8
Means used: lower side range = 254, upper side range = 295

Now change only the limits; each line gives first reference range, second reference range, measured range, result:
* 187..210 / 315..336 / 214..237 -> 1.4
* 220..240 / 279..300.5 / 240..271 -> 2.3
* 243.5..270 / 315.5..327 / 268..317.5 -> -2.5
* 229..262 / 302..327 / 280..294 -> -2.1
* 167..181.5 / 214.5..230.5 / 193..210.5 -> -0.5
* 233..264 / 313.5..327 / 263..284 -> -1.7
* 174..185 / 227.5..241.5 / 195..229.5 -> -1.8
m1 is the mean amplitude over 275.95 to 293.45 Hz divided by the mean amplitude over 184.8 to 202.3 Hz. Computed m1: 1.17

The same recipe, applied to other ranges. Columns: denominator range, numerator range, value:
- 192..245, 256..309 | 1.16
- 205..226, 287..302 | 1.21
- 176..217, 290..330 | 1.13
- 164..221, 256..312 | 1.12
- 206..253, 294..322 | 1.19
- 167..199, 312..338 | 1.06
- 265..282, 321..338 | 0.92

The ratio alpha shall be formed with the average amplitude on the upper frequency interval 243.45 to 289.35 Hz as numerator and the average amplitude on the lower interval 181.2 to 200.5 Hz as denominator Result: 1.0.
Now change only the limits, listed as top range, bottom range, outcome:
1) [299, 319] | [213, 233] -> 1.13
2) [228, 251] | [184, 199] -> 0.90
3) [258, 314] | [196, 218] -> 1.13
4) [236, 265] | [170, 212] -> 0.94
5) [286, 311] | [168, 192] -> 1.16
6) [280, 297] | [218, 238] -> 1.25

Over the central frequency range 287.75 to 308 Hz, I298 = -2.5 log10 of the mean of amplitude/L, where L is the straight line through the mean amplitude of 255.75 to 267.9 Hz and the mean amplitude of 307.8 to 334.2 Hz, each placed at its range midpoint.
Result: -0.129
